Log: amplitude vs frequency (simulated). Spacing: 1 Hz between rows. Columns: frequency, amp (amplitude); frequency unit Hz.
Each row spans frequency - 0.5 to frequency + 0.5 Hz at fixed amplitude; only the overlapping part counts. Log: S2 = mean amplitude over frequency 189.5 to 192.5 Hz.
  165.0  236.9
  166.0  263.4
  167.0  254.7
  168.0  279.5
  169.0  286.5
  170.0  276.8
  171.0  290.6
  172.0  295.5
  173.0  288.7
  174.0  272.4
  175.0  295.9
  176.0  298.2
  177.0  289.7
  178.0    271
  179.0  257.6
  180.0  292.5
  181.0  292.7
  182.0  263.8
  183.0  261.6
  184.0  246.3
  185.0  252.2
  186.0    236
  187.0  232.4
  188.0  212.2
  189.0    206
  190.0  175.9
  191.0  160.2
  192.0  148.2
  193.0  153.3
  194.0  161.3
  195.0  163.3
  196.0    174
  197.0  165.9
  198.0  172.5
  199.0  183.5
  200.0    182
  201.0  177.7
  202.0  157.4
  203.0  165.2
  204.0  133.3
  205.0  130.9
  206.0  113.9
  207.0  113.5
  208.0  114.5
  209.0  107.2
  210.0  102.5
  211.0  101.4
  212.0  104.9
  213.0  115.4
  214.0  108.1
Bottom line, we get 161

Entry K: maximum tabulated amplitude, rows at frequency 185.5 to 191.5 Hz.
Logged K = 236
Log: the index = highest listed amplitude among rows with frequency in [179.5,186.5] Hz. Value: 292.7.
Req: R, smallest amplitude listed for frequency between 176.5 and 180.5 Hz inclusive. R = 257.6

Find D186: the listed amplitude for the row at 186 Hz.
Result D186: 236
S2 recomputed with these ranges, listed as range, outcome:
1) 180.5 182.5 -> 278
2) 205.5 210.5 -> 110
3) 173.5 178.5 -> 285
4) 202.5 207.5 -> 131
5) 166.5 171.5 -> 278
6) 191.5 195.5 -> 157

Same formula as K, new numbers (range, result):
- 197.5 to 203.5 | 183.5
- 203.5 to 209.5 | 133.3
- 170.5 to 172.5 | 295.5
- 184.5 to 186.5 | 252.2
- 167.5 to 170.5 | 286.5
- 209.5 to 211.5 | 102.5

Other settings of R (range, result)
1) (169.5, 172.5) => 276.8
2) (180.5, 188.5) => 212.2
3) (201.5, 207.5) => 113.5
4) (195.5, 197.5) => 165.9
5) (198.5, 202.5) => 157.4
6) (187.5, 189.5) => 206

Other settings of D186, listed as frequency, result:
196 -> 174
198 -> 172.5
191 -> 160.2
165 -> 236.9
